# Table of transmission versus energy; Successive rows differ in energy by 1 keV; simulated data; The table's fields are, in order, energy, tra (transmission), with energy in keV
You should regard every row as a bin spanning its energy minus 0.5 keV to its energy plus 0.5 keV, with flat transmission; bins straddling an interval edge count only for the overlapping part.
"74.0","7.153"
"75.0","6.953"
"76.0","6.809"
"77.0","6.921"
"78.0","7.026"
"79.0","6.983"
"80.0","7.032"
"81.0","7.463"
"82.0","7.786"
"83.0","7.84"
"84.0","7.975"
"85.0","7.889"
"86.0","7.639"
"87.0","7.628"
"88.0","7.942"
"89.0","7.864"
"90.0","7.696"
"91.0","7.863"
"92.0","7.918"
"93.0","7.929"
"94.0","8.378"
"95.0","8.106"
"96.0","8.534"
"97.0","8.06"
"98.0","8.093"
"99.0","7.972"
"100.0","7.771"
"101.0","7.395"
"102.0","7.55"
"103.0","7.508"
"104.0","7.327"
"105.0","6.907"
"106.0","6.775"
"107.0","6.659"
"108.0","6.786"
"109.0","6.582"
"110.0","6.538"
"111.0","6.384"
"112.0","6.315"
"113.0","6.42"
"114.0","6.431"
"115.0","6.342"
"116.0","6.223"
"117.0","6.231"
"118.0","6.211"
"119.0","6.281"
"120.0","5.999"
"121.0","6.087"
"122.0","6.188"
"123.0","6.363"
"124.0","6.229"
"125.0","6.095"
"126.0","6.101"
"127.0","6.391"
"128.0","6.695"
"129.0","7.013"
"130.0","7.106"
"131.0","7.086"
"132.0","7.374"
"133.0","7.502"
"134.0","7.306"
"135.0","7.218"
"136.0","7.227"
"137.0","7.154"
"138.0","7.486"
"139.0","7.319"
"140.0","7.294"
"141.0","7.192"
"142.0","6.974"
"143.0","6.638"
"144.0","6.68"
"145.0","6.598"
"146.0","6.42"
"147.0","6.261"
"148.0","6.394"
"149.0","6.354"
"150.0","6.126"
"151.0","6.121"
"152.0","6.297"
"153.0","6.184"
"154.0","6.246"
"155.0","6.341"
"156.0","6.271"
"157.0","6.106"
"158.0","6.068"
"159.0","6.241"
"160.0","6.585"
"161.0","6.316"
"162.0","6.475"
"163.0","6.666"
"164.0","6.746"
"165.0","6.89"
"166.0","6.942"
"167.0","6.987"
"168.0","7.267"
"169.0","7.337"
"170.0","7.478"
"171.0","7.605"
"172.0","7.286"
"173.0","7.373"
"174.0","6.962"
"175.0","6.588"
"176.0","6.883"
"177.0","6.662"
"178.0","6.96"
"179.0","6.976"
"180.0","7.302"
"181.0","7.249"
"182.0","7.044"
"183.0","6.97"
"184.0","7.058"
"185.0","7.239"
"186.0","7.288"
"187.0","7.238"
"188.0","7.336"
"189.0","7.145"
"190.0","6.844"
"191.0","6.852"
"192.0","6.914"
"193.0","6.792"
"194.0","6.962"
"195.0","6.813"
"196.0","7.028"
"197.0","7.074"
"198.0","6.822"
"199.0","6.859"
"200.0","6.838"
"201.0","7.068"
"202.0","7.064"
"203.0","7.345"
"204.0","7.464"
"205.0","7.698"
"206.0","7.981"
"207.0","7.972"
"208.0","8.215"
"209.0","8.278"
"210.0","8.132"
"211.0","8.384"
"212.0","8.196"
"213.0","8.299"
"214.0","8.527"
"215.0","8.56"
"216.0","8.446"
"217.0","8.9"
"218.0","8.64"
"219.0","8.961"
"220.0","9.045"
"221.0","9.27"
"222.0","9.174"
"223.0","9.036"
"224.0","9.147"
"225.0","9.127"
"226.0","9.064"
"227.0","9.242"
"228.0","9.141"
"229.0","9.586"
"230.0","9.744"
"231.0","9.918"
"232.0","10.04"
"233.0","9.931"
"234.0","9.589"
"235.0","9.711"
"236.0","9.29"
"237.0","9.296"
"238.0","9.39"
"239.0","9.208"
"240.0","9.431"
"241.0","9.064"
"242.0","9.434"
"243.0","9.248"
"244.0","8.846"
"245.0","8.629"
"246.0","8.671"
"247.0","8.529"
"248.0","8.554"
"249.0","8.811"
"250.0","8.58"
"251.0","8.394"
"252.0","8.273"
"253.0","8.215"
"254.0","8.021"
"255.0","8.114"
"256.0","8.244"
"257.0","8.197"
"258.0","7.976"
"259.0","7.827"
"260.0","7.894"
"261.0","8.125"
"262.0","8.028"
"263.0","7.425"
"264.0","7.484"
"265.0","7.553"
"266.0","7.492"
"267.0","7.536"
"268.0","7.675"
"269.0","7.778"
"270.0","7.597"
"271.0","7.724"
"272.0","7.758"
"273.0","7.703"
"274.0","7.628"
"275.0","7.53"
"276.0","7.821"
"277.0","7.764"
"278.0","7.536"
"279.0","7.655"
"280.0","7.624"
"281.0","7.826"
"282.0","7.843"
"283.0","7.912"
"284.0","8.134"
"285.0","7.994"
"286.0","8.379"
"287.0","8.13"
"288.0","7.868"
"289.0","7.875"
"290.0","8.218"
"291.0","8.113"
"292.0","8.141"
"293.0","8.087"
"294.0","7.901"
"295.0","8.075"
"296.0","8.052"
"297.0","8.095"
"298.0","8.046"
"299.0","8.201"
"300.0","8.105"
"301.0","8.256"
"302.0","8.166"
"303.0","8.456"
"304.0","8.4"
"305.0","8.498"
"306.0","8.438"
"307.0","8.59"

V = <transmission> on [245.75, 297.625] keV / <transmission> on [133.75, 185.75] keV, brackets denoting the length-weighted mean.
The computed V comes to 1.2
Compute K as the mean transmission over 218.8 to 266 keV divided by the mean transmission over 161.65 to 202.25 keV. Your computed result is 1.3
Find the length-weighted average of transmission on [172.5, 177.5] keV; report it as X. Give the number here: 6.89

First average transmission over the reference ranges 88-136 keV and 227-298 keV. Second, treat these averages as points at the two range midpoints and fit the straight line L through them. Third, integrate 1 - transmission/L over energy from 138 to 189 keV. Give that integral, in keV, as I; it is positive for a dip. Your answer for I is 4.60 keV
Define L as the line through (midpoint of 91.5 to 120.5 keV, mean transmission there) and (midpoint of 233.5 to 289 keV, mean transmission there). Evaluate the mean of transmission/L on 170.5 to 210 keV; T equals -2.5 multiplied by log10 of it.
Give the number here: 0.08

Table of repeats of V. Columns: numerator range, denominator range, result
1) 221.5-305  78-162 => 1.21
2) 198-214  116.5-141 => 1.14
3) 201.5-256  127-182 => 1.28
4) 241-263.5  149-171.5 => 1.27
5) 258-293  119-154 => 1.17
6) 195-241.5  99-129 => 1.30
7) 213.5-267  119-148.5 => 1.30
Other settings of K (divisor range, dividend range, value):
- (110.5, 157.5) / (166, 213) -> 1.10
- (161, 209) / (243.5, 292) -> 1.12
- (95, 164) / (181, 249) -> 1.23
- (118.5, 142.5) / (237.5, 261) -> 1.26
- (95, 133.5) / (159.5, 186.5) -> 1.02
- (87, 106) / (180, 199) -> 0.90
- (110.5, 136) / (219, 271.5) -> 1.32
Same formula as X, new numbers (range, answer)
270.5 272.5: 7.74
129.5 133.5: 7.27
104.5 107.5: 6.78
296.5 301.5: 8.14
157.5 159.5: 6.15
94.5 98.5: 8.2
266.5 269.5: 7.66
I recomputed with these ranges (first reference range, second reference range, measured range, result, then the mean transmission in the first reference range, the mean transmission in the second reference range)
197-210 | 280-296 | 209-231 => -3.80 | 7.48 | 8.02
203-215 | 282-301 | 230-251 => -2.90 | 8.09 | 8.07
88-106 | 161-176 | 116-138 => 2.33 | 7.79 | 7.01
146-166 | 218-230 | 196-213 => 1.59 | 6.37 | 9.17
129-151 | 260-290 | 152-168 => 1.27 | 6.92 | 7.78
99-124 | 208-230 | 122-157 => 2.52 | 6.65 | 8.82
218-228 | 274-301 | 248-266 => 0.92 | 9.1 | 7.96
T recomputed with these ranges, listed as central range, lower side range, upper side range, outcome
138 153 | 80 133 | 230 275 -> 0.130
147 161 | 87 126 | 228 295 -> 0.188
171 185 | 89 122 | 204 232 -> 0.160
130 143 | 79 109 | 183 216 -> 0.049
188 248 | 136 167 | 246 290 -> -0.142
